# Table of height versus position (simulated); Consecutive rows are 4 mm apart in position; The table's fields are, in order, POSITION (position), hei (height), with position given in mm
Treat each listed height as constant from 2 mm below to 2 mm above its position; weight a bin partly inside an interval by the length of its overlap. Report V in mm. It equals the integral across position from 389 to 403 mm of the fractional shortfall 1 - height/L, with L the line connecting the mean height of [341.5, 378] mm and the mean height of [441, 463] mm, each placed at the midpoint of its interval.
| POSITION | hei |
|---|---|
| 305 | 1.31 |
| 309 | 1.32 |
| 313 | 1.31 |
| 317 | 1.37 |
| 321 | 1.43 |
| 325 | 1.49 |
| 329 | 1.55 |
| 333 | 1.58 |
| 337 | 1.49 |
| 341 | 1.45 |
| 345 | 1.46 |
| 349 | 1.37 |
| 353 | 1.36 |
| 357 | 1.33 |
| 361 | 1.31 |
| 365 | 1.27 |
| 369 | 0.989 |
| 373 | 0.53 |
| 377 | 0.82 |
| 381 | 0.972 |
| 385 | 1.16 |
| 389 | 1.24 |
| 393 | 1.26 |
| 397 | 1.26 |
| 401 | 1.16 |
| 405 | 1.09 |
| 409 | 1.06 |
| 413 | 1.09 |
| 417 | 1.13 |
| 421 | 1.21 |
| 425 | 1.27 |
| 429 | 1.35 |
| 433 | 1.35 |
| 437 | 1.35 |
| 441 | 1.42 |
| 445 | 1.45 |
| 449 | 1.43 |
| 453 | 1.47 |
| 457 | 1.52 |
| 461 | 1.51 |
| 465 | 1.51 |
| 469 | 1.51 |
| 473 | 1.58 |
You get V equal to 0.7 mm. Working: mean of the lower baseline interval 1.18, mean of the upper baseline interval 1.47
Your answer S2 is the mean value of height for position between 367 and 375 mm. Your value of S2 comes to 0.76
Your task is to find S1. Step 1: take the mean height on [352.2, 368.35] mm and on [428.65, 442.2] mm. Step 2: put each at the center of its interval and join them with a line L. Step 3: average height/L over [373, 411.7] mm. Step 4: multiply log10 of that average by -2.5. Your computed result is 0.22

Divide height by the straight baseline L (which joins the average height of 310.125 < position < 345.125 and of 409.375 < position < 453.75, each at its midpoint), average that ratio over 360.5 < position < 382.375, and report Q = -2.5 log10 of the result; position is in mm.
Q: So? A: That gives 0.41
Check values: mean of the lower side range 1.46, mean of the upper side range 1.31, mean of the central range 0.96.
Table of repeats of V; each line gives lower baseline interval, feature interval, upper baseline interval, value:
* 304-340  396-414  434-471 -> 4.0 mm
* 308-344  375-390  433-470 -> 4.3 mm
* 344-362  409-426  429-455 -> 2.9 mm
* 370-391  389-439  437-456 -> -1.1 mm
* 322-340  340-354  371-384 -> -1.5 mm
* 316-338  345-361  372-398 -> -0.9 mm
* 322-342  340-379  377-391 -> 3.5 mm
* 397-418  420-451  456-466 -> -0.8 mm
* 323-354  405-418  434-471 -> 3.3 mm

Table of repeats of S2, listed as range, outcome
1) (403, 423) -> 1.12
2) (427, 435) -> 1.35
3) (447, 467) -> 1.49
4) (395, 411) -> 1.14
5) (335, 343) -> 1.47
